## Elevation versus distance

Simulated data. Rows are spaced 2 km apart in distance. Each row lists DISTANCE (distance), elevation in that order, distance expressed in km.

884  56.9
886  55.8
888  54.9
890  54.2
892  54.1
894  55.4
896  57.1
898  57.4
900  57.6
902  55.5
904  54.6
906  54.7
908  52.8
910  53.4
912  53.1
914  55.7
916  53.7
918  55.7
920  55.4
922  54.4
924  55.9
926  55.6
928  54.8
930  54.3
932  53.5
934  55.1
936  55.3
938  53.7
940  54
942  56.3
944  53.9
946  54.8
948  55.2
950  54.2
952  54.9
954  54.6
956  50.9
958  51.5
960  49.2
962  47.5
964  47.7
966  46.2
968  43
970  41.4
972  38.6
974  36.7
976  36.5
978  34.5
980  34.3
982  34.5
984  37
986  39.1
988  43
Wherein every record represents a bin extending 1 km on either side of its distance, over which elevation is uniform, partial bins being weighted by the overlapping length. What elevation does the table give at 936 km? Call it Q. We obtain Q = 55.3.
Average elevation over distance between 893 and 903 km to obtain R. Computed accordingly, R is 56.6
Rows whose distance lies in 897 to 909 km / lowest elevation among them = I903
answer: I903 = 52.8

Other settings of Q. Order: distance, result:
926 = 55.6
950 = 54.2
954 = 54.6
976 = 36.5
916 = 53.7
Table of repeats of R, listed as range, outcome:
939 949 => 54.8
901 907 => 54.9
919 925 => 55.2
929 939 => 54.4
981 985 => 35.8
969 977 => 38.3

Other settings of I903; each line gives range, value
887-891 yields 54.2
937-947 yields 53.7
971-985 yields 34.3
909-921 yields 53.1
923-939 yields 53.5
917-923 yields 54.4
